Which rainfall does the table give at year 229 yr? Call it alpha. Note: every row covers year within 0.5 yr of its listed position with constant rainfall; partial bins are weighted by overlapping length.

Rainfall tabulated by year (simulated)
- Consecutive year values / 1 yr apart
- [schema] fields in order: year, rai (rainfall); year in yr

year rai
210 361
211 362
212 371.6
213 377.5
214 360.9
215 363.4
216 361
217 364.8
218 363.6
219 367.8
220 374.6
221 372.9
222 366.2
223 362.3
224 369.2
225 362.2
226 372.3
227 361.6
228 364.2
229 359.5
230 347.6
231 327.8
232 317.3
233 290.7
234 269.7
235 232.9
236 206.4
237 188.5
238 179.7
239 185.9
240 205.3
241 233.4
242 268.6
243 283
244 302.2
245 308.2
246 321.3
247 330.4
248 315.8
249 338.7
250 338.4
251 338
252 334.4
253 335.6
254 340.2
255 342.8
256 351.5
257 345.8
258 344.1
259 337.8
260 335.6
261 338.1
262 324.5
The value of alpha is 359.5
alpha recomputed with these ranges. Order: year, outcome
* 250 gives 338.4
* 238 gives 179.7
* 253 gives 335.6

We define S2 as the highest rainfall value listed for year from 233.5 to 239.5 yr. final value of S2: 269.7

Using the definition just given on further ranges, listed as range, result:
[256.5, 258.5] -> 345.8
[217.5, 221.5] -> 374.6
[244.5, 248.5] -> 330.4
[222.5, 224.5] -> 369.2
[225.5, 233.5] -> 372.3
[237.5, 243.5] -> 283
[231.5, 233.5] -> 317.3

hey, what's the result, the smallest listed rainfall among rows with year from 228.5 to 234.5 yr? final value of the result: 269.7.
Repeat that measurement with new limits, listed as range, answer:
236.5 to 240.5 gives 179.7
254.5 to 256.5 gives 342.8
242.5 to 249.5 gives 283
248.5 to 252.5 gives 334.4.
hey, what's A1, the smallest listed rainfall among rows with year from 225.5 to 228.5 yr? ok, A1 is 361.6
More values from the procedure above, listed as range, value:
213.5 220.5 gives 360.9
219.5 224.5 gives 362.3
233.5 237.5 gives 188.5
